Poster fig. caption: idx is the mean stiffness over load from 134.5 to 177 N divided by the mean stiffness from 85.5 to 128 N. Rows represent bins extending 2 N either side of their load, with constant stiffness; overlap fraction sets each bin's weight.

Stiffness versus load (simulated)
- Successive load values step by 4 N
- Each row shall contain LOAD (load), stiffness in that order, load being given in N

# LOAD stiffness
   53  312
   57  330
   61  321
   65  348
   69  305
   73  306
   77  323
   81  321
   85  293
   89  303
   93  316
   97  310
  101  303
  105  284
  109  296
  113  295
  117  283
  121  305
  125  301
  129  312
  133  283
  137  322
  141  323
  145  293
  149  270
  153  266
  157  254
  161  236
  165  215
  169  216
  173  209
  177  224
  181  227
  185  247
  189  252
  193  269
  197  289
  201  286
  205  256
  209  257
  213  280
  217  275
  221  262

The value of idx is 0.86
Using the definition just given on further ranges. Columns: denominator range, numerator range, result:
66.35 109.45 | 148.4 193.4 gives 0.78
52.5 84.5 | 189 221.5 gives 0.85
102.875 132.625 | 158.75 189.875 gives 0.77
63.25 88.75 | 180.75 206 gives 0.84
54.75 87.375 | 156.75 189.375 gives 0.72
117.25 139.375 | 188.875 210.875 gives 0.89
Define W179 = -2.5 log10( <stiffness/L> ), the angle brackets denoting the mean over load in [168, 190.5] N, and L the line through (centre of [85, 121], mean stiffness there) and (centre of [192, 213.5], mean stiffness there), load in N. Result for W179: 0.212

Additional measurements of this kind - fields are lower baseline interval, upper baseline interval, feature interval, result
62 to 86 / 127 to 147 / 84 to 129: 0.04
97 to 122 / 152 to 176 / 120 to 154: -0.14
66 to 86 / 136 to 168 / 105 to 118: 0.00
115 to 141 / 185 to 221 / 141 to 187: 0.17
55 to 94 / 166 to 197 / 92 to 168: -0.04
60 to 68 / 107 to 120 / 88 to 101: -0.01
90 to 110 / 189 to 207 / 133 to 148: -0.06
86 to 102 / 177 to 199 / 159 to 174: 0.21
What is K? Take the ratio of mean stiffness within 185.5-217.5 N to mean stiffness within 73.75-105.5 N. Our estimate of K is 0.87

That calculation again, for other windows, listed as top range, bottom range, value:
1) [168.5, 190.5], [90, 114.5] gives 0.76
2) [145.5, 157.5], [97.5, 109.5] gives 0.91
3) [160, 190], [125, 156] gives 0.77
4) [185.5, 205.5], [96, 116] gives 0.91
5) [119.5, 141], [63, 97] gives 0.98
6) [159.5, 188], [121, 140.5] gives 0.74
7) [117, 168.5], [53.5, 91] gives 0.88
